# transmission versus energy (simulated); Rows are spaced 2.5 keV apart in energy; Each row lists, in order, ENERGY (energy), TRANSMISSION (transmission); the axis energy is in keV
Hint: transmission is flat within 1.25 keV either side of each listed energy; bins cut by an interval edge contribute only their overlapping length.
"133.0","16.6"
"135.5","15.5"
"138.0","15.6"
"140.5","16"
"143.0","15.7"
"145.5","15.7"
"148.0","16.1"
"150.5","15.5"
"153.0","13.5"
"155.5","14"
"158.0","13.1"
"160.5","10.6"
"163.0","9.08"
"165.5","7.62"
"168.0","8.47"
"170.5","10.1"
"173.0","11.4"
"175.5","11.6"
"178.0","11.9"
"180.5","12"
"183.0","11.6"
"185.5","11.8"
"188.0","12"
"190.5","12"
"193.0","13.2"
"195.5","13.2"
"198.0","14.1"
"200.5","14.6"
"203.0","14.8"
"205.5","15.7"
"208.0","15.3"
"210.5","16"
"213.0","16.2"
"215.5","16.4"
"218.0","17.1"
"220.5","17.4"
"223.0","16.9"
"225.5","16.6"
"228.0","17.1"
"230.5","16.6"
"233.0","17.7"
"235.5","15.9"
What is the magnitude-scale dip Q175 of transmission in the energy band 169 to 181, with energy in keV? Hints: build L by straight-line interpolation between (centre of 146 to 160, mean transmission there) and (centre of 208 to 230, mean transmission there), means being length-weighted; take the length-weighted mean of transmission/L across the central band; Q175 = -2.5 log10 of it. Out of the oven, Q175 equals 0.31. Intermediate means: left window 14.3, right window 16.6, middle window 11.3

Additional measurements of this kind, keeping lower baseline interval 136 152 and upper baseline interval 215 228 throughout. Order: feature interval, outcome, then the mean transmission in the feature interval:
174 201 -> 0.30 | 12.5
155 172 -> 0.48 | 10.3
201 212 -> 0.09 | 15.4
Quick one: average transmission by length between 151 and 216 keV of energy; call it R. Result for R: 12.7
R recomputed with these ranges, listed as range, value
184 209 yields 13.6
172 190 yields 11.8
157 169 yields 9.73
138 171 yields 12.9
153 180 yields 10.9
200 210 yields 15.2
